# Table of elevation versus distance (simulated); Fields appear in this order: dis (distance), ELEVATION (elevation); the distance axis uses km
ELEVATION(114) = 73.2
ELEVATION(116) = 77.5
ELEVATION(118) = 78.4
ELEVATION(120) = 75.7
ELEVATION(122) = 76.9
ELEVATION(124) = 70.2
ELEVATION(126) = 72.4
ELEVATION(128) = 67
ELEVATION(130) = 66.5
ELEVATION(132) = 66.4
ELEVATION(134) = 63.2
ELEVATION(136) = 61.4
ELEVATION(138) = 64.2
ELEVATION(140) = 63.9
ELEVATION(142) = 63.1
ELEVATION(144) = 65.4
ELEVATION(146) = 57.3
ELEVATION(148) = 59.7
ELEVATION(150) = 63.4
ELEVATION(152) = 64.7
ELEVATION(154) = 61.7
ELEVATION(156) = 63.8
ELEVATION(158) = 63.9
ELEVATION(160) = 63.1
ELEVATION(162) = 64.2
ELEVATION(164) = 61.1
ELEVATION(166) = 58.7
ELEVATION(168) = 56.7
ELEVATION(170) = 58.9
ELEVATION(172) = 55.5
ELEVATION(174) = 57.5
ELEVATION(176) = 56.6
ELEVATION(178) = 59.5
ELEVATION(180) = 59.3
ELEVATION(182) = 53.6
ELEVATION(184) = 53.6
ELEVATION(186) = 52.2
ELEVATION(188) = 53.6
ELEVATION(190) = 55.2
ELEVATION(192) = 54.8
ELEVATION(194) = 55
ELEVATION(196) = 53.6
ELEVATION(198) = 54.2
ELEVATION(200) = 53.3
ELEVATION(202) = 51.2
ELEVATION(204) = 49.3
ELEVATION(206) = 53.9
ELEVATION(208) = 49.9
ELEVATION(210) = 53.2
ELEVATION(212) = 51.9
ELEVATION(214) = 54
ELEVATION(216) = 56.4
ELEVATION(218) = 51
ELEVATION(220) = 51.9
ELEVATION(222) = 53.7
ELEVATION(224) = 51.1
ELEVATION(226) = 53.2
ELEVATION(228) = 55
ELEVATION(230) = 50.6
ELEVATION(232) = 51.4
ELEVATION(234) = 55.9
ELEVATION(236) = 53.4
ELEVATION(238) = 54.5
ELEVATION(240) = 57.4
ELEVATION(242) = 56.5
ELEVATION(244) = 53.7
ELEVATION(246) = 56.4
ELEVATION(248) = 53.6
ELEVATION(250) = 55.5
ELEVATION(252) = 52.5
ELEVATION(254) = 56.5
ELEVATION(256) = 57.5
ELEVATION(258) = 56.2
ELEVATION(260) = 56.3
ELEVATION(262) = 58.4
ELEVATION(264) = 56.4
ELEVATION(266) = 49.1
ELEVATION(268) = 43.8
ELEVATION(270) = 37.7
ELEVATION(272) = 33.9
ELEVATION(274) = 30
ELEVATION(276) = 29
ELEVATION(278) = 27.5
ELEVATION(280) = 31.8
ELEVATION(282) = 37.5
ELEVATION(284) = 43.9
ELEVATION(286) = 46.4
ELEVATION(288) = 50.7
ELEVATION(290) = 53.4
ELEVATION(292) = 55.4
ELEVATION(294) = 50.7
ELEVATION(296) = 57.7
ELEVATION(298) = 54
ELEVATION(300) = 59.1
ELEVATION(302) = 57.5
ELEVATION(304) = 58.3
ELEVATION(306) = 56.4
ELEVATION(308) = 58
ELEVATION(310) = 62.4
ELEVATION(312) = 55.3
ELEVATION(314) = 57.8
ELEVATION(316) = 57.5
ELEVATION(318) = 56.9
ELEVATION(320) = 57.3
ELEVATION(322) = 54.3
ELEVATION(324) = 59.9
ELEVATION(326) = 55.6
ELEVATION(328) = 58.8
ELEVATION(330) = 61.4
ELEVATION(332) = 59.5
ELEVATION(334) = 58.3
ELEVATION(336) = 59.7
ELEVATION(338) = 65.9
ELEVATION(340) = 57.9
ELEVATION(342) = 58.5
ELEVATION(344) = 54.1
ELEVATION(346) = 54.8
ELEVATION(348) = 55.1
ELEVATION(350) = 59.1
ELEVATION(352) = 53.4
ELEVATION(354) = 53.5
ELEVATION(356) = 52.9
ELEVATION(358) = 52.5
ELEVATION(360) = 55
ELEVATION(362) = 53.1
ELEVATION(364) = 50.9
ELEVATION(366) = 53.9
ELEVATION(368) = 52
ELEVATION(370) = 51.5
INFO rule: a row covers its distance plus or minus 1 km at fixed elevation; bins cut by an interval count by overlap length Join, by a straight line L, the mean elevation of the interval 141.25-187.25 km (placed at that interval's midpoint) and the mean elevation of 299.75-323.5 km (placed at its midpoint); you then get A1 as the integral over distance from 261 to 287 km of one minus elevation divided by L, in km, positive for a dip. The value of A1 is 7.9 km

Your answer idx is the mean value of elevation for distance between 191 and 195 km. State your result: 54.9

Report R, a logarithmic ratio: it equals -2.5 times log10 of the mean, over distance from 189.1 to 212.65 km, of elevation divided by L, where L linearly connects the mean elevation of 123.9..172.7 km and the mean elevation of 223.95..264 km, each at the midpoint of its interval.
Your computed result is 0.11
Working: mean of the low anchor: 63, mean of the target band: 53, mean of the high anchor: 54.9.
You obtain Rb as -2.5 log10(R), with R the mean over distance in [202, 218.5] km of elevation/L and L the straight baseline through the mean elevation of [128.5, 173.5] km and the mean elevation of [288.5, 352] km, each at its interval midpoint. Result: 0.15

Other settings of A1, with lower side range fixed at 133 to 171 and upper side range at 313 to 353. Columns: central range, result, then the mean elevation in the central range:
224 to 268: 4.0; 54.4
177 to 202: 2.6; 54.7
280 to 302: 3.2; 50.3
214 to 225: 1.4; 52.9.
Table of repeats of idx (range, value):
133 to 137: 62.3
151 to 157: 63.4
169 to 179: 57.6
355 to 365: 52.9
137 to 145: 64.2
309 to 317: 58.2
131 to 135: 64.8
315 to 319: 57.2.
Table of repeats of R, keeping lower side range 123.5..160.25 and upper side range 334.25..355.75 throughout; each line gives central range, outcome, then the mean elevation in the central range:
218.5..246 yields 0.14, 53.8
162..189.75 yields 0.11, 56.9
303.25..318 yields 0.01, 57.9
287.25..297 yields 0.10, 53.7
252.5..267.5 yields 0.09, 55.3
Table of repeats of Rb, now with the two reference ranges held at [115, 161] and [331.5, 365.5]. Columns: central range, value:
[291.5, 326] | 0.02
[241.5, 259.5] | 0.10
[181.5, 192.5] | 0.19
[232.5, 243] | 0.12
